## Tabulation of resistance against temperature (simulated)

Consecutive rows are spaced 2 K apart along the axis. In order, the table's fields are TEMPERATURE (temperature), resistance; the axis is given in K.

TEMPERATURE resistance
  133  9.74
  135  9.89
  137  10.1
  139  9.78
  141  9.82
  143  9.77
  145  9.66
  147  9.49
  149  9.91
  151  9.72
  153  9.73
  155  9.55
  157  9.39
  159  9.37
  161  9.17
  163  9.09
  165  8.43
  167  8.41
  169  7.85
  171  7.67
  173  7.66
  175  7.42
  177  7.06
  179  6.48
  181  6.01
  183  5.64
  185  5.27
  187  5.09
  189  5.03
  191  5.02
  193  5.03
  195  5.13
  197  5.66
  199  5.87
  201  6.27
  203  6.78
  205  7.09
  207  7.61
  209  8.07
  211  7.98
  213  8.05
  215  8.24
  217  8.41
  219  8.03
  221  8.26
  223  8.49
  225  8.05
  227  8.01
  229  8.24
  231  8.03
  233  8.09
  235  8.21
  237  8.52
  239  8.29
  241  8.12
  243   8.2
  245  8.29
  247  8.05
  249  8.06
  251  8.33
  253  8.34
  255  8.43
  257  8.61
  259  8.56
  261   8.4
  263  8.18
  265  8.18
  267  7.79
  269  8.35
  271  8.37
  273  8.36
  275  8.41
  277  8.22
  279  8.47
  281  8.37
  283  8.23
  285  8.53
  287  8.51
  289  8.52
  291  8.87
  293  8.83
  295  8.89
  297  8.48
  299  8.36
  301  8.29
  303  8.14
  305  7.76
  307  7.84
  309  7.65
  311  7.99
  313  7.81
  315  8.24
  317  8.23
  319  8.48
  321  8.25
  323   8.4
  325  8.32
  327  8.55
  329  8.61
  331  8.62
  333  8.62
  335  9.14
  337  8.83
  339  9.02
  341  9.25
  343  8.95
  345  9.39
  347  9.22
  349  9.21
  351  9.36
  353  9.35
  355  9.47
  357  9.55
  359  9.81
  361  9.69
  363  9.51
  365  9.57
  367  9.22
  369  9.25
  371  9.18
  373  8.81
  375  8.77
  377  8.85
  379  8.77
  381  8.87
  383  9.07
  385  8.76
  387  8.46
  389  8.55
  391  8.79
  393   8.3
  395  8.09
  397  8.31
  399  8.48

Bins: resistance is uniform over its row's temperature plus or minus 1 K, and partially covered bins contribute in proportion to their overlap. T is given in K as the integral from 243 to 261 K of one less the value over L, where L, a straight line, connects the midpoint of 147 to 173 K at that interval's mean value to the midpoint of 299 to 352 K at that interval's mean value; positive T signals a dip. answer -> 0.8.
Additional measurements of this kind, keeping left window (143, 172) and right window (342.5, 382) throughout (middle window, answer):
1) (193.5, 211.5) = 4.95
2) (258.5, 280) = 2.10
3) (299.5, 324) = 2.98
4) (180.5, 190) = 3.91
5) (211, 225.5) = 1.51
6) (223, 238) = 1.61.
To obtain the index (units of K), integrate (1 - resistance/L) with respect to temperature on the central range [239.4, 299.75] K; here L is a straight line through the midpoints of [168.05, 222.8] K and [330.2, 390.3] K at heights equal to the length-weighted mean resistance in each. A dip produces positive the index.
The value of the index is -4.23 K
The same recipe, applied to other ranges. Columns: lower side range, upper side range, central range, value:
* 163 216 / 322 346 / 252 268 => -1.1 K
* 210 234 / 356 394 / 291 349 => 1.3 K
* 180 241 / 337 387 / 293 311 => 0.3 K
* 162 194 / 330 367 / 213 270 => -4.4 K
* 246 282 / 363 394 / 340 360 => -1.4 K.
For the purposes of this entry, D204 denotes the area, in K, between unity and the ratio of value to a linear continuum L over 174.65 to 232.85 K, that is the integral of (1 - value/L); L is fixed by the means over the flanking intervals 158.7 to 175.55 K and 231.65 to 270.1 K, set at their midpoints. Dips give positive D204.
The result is 9.6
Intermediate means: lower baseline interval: 8.32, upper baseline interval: 8.26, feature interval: 6.92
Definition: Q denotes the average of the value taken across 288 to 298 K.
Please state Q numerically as 8.72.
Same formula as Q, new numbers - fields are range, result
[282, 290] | 8.45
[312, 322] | 8.2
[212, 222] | 8.2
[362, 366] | 9.54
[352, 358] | 9.46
